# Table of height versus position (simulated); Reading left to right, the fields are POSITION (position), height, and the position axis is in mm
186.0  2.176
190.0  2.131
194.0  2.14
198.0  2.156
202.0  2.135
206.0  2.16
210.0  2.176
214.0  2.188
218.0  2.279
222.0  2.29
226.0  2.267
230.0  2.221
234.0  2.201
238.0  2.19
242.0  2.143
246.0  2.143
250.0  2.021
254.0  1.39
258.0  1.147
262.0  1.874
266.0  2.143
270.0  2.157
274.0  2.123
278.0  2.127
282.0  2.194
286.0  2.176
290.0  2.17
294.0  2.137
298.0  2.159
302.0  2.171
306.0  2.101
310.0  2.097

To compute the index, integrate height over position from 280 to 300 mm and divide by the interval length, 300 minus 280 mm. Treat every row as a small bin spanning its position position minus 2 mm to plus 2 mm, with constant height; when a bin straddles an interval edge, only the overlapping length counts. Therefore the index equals 2.17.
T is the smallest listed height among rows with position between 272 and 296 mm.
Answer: 2.123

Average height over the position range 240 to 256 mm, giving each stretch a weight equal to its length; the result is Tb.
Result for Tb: 1.92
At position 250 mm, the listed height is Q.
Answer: 2.021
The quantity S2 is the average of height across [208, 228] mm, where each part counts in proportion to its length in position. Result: 2.24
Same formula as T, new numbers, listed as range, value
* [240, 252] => 2.021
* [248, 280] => 1.147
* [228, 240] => 2.19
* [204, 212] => 2.16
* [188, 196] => 2.131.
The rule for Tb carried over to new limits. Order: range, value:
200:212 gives 2.16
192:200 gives 2.15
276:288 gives 2.17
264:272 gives 2.15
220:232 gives 2.26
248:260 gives 1.52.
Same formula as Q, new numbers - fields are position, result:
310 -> 2.097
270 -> 2.157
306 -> 2.101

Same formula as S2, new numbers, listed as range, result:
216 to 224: 2.28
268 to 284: 2.15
